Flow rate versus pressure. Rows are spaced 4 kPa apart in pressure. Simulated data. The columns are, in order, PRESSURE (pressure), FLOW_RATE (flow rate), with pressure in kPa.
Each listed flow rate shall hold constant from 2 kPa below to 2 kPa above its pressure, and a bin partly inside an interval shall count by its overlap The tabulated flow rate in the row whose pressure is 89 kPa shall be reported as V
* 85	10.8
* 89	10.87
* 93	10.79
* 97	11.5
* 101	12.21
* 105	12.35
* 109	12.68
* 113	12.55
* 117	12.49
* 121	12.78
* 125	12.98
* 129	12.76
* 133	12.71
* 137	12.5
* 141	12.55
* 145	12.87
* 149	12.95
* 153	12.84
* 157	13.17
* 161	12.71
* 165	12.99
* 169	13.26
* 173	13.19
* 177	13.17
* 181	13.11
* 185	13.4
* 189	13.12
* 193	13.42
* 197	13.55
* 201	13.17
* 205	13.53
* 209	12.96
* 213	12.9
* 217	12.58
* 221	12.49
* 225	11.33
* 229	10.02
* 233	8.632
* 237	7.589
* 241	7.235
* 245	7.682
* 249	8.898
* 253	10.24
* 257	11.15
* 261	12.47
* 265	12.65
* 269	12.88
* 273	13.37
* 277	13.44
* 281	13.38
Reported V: 10.87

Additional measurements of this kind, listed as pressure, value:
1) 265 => 12.65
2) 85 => 10.8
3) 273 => 13.37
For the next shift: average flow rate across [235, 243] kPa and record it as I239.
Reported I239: 7.41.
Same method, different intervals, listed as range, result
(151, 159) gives 13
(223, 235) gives 9.99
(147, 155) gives 12.9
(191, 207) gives 13.4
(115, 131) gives 12.8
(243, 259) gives 9.49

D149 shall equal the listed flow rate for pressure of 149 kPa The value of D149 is 12.95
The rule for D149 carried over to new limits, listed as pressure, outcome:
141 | 12.55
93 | 10.79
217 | 12.58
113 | 12.55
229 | 10.02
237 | 7.589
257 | 11.15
